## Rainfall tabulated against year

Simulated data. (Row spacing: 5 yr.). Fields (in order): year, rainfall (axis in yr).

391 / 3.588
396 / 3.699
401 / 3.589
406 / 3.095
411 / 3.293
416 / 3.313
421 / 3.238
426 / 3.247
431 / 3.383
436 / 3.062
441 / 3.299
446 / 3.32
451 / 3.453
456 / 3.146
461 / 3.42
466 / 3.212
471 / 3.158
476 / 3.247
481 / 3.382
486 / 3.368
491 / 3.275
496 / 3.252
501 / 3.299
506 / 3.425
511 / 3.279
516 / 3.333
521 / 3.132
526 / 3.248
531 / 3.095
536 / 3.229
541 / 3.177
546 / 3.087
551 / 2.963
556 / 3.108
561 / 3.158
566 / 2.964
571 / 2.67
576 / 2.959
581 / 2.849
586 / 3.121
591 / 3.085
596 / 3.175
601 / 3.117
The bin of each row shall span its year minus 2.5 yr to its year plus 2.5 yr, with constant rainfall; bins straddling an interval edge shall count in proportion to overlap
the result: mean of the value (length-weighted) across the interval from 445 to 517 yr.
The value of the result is 3.3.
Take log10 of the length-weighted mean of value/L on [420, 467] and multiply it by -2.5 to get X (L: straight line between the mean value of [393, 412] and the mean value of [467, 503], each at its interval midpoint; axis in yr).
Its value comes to 0.02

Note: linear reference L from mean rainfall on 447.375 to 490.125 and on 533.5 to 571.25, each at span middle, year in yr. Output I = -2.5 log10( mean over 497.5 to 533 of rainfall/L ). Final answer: -0.03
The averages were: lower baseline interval 3.3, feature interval 3.26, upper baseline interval 3.07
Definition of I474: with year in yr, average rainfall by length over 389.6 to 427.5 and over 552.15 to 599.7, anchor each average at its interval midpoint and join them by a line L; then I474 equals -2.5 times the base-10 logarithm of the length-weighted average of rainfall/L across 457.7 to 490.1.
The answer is -0.02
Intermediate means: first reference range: 3.38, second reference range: 3.01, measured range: 3.29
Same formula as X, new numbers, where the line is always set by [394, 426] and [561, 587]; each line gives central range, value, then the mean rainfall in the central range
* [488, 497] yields -0.04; 3.27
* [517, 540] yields -0.05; 3.19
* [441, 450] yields -0.02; 3.34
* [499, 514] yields -0.08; 3.34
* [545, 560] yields -0.03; 3.06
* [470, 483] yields -0.03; 3.27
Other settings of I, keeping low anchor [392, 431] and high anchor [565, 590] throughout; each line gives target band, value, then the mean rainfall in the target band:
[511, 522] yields -0.06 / 3.26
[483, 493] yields -0.06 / 3.33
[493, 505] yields -0.06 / 3.29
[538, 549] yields -0.04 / 3.13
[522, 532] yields -0.04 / 3.18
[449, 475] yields -0.01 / 3.27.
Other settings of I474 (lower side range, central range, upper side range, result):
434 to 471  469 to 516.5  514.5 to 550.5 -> -0.028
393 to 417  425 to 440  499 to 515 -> 0.050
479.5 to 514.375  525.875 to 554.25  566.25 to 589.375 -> -0.006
